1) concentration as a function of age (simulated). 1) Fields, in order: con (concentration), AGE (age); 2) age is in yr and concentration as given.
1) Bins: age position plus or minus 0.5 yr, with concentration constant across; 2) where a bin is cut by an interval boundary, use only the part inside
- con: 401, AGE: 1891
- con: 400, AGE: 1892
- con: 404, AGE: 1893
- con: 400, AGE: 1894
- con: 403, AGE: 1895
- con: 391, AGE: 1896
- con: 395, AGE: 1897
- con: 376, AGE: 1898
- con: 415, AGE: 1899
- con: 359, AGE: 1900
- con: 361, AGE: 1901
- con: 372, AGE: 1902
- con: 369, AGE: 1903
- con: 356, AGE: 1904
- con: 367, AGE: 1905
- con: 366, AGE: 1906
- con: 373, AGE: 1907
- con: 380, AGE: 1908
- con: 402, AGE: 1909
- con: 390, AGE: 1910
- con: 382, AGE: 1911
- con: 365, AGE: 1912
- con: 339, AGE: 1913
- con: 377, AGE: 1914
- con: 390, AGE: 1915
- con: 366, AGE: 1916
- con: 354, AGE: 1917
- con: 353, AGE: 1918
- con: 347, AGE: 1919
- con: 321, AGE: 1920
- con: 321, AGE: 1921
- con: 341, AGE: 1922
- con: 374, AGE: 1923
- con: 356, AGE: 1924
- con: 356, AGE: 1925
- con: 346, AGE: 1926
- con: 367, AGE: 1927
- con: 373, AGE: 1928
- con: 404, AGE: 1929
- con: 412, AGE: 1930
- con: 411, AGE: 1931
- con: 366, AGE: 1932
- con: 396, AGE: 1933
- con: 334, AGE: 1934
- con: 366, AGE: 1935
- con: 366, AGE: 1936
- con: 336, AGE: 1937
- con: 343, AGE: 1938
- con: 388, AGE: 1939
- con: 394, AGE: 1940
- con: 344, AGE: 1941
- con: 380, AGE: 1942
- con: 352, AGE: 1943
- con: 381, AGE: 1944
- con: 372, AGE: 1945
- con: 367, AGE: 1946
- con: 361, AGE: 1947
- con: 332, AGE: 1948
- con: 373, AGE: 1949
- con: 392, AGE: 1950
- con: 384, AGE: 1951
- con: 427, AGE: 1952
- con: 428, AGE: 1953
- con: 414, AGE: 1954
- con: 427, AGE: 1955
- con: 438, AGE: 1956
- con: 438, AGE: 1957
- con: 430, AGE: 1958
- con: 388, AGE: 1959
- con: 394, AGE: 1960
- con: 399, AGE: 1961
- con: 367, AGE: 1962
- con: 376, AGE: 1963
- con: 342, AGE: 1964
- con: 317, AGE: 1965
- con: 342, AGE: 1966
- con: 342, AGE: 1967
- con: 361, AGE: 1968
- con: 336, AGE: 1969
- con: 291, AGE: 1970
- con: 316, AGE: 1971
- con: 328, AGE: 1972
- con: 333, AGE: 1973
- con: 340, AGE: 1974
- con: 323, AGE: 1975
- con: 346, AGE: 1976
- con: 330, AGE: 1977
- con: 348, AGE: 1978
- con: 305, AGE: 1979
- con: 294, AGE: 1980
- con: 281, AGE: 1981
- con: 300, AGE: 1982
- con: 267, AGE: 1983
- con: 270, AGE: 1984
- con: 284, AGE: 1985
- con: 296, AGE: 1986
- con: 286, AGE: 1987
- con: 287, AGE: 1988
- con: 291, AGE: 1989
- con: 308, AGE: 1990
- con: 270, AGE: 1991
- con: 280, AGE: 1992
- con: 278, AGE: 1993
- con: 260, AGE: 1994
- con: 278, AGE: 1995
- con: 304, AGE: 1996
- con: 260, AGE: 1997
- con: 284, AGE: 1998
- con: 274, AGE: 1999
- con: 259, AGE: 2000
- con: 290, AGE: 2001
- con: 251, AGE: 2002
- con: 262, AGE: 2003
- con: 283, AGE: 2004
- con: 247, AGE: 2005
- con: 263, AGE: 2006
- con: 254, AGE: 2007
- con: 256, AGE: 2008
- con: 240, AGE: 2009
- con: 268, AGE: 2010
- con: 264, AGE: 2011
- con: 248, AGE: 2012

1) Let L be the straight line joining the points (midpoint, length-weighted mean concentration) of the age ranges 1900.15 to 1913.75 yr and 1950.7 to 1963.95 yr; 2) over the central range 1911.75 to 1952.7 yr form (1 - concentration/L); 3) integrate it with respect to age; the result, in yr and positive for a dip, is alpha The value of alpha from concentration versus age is 2.3 yr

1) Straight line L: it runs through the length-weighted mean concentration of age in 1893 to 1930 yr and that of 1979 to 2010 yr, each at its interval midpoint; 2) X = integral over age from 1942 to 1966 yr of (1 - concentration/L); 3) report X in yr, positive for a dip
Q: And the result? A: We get -4.8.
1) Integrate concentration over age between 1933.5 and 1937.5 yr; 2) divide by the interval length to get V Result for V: 350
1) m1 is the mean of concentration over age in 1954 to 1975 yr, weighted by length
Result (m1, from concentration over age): 365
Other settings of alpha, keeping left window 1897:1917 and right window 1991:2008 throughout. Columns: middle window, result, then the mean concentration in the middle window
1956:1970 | -2.69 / 371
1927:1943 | -1.44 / 373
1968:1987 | -1.04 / 311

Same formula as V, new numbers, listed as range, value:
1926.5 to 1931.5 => 393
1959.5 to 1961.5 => 396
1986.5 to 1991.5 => 288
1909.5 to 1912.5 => 379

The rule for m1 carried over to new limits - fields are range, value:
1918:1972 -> 370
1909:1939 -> 365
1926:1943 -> 372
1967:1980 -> 329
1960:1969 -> 357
